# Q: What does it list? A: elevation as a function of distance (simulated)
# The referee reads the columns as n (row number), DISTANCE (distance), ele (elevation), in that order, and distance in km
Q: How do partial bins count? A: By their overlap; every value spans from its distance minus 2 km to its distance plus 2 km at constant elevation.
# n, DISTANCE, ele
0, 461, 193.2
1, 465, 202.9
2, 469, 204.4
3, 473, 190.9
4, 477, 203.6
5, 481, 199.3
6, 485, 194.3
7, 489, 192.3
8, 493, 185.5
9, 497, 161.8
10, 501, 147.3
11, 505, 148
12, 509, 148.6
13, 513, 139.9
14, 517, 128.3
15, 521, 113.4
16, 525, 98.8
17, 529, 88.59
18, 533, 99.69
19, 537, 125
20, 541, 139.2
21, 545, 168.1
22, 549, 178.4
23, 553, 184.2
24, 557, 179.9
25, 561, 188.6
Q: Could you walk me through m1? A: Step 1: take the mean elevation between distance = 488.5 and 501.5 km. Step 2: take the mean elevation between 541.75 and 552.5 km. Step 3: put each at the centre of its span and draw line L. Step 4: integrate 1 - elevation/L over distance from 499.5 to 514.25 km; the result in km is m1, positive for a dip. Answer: 2.2 km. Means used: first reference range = 172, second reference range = 171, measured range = 146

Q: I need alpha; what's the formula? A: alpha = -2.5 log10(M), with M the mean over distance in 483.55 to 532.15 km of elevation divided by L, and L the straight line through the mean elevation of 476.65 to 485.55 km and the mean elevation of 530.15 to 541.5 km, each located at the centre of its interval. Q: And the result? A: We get 0.120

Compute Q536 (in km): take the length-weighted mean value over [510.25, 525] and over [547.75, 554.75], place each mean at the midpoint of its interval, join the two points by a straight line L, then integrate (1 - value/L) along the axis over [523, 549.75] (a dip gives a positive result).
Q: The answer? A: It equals 5.5 km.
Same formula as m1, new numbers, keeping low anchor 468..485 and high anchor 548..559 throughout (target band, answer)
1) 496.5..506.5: 2.2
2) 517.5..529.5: 5.3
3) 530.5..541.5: 4.0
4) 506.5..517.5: 2.9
